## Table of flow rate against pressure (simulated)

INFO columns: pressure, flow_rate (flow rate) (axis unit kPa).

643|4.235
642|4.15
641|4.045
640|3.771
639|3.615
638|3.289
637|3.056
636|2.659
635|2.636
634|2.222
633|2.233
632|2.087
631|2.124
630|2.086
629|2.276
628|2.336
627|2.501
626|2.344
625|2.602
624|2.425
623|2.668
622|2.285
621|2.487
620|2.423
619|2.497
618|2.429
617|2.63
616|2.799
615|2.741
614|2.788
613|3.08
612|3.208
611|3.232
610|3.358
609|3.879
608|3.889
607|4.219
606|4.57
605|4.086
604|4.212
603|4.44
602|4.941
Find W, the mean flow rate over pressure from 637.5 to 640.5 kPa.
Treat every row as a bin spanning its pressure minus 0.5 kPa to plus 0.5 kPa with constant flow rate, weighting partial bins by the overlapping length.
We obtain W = 3.56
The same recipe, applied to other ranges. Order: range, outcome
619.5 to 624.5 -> 2.46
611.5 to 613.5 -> 3.14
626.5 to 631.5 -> 2.26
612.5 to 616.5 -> 2.85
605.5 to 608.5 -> 4.23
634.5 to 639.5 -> 3.05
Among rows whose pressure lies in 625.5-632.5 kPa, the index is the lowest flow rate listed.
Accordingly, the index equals 2.086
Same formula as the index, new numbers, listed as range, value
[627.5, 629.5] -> 2.276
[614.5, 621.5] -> 2.423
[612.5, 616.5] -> 2.741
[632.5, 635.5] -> 2.222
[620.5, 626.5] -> 2.285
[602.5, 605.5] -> 4.086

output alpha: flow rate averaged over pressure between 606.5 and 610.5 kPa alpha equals 3.84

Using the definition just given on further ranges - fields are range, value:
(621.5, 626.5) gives 2.46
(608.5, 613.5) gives 3.35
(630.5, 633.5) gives 2.15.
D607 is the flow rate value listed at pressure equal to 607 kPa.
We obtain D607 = 4.219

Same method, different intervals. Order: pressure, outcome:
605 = 4.086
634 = 2.222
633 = 2.233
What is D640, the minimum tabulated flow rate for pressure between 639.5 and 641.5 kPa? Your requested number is 3.771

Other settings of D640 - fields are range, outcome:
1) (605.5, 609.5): 3.879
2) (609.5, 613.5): 3.08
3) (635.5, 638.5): 2.659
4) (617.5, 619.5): 2.429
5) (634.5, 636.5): 2.636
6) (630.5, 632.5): 2.087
